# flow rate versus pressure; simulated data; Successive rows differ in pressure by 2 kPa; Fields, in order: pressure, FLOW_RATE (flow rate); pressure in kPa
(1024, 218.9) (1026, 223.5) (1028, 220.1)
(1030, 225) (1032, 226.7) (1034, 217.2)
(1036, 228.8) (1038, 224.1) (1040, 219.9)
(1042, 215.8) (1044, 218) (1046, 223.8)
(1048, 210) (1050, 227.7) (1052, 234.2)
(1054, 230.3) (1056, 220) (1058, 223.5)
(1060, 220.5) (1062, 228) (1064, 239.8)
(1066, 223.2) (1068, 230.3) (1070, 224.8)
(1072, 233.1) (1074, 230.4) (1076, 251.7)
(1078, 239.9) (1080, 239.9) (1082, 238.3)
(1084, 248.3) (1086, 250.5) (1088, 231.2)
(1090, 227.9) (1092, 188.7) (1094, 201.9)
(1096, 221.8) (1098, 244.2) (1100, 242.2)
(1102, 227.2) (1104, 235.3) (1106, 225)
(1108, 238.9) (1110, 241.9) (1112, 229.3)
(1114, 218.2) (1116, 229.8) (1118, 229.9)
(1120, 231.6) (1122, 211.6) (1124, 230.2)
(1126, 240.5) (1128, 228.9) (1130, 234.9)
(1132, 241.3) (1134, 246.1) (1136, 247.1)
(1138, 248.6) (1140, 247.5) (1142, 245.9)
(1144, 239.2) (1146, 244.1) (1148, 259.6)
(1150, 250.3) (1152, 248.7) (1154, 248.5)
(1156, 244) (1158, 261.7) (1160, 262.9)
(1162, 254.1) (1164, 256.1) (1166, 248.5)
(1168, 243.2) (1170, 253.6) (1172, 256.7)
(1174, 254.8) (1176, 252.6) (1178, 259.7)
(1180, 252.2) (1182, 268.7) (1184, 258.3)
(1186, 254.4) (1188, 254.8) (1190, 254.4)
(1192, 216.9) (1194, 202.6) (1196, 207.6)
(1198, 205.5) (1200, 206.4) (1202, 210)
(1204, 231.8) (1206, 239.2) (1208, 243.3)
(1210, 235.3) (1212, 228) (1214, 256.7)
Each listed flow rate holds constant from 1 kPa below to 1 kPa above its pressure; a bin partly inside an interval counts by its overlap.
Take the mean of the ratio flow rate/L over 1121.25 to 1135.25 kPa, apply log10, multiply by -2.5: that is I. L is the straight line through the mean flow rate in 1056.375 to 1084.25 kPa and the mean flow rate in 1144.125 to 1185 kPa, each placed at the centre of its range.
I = 0.05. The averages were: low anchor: 233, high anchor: 254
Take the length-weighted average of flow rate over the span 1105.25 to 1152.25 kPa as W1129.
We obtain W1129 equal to 238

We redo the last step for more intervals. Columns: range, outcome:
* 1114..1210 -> 241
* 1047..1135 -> 231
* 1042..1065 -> 225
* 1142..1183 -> 253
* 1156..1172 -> 254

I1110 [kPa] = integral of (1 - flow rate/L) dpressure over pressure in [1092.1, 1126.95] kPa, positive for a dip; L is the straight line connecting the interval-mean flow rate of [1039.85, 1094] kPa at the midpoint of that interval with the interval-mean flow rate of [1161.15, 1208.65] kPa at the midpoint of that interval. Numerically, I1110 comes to 0.7 kPa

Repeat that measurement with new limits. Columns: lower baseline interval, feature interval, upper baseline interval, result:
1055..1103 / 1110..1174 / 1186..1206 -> -4.65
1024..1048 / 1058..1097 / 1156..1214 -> -0.46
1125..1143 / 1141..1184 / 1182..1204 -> -3.07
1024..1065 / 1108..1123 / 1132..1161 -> 0.82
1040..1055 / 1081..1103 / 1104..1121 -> -0.10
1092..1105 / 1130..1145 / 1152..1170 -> -0.14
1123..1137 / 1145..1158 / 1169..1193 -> -0.29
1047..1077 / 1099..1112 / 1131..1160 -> 0.23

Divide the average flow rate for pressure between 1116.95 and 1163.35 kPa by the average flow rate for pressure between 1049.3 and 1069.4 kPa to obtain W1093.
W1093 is 1.1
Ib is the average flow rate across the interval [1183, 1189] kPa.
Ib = 256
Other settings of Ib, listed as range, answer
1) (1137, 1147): 245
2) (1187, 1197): 227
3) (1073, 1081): 240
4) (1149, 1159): 251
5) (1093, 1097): 212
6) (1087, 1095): 212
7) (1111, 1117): 226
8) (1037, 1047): 220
